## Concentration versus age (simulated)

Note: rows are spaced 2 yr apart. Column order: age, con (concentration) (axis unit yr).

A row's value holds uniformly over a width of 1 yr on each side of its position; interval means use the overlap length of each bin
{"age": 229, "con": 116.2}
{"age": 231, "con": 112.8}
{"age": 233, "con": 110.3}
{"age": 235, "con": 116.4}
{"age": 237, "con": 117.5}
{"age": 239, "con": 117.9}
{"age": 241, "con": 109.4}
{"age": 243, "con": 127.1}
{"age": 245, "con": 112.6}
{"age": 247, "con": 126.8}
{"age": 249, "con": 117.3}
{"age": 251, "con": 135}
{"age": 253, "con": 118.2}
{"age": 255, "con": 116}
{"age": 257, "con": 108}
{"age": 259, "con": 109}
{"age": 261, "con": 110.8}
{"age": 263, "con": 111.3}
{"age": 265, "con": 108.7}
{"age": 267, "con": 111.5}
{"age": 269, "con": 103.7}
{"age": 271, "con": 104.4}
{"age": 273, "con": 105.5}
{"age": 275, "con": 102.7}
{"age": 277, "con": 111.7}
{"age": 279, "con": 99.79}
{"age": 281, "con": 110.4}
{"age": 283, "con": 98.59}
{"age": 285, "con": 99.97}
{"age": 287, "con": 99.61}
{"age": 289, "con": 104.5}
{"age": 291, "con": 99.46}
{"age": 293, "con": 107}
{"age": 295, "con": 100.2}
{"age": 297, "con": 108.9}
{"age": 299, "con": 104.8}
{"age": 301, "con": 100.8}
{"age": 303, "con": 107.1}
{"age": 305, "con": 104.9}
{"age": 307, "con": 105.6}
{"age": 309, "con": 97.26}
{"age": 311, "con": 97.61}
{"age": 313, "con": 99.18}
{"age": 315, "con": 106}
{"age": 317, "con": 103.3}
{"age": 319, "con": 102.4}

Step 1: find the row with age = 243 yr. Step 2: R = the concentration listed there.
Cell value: 127.1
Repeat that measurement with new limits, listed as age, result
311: 97.61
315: 106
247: 126.8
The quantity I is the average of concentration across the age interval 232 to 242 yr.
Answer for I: 114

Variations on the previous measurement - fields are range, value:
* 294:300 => 105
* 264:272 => 107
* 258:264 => 110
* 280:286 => 103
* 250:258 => 119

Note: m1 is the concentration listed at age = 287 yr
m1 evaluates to 99.61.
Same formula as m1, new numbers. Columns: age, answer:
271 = 104.4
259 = 109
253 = 118.2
